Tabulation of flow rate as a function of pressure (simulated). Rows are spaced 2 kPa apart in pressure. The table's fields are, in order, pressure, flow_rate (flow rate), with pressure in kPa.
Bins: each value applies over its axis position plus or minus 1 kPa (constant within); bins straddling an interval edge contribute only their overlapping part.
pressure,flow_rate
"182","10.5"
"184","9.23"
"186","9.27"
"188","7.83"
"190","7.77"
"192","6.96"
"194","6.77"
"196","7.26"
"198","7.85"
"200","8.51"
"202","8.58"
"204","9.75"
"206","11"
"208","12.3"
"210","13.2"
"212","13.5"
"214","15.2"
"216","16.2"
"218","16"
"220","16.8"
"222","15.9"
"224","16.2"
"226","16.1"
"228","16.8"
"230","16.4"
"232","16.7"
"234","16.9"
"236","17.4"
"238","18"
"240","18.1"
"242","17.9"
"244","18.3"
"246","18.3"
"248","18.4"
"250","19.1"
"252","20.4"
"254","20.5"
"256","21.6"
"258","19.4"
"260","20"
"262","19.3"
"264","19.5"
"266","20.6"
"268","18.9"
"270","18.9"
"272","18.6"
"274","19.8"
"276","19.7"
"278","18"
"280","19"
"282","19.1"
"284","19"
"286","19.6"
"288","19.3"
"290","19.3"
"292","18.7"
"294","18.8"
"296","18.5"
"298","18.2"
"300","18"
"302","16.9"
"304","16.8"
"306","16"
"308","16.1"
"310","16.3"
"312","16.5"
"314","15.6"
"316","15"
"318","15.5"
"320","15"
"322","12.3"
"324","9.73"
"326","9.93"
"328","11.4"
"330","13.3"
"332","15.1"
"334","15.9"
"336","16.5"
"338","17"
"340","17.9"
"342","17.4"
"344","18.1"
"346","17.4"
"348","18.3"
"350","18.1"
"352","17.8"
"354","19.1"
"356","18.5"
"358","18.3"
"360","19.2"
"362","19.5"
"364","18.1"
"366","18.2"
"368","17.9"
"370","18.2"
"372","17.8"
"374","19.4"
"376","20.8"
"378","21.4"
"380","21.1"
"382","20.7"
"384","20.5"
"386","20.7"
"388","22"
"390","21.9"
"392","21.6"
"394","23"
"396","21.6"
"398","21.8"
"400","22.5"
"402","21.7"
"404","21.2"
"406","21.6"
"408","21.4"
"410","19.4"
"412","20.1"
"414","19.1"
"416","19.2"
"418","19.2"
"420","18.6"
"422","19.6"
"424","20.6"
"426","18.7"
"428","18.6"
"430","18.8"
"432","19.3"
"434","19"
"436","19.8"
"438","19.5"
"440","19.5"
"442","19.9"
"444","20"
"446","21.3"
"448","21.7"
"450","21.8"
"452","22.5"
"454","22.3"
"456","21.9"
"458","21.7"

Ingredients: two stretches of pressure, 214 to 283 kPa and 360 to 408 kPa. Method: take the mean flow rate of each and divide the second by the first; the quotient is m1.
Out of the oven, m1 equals 1.13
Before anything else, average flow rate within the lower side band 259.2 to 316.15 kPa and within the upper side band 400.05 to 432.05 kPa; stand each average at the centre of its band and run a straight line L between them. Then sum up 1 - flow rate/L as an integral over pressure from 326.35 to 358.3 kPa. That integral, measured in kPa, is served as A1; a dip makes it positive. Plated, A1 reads 3.9 kPa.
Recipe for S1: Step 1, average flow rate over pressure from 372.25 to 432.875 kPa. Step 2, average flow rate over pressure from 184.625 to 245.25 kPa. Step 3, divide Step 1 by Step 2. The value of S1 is 1.5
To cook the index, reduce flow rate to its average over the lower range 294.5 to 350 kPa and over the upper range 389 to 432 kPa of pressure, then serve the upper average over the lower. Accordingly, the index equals 1.29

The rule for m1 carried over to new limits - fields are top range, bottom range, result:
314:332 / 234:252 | 0.72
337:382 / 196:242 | 1.30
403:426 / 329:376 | 1.12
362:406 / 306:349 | 1.35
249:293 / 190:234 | 1.53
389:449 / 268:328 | 1.20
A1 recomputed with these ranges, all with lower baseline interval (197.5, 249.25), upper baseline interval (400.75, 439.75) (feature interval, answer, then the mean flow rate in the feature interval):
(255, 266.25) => -2.8 kPa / 20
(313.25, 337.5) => 5.1 kPa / 13.8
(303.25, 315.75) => 0.7 kPa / 16.1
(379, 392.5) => -1.6 kPa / 21.2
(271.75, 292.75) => -3.3 kPa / 19.1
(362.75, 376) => 0.1 kPa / 18.5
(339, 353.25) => 0.1 kPa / 17.9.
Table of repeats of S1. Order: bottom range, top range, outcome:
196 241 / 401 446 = 1.39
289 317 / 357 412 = 1.19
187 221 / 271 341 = 1.53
